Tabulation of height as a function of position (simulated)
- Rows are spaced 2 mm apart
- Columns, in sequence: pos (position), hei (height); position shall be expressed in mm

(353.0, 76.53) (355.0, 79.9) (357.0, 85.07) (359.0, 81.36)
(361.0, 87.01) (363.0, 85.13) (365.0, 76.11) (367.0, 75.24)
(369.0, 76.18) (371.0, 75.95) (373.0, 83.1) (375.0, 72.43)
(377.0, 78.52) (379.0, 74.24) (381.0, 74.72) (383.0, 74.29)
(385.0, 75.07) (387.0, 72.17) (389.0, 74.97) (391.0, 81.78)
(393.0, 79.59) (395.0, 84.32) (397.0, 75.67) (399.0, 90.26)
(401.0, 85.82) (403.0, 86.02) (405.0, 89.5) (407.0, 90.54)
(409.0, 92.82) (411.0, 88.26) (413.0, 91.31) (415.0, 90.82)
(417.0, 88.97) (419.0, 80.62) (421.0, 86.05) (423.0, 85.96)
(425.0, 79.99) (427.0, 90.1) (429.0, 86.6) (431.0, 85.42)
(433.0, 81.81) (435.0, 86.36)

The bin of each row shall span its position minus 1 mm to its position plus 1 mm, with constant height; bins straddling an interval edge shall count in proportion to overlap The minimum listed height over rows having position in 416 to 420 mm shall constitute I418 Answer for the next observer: 80.62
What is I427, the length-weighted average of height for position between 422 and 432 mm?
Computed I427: 85.6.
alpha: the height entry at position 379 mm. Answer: 74.24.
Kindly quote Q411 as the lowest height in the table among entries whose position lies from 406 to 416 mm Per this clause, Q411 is 88.26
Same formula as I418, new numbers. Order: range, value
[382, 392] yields 72.17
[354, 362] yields 79.9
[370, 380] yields 72.43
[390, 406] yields 75.67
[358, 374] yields 75.24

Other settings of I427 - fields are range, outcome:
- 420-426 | 84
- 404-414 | 90.5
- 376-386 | 75.4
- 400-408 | 88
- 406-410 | 91.7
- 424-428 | 85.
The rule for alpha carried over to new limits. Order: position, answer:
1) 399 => 90.26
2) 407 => 90.54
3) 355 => 79.9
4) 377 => 78.52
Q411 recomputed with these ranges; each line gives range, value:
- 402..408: 86.02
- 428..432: 85.42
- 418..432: 79.99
